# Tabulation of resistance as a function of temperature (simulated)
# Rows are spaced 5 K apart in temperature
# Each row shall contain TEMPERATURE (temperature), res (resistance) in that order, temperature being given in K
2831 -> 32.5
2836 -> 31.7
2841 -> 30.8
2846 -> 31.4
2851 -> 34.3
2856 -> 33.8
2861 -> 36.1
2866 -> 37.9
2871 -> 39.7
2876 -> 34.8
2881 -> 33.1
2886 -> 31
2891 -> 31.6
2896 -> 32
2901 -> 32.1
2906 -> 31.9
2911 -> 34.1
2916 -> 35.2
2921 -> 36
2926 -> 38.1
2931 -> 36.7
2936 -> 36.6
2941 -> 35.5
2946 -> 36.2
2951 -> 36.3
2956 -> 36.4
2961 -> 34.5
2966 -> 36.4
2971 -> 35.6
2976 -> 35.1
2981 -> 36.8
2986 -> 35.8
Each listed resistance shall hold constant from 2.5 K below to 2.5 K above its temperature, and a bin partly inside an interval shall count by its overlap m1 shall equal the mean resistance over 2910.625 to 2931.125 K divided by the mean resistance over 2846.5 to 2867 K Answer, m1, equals 1.03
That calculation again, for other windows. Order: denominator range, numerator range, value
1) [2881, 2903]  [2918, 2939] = 1.16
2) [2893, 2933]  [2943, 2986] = 1.04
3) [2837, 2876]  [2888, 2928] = 0.97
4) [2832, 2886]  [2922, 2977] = 1.06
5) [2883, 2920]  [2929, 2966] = 1.10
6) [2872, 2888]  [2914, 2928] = 1.08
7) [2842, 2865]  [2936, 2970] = 1.06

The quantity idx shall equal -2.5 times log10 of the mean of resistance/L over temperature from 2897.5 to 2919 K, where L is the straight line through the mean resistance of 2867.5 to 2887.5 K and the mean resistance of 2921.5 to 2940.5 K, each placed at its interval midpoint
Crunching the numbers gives 0.09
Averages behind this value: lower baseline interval 35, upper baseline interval 36.8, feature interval 33.3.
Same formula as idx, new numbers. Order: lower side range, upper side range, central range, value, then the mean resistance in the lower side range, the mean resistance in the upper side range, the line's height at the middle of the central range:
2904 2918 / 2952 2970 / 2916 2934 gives -0.07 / 33.7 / 35.8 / 34.3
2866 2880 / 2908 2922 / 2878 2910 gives 0.12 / 36.9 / 34.9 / 35.9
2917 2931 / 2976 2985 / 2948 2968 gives 0.02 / 36.8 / 36.2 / 36.4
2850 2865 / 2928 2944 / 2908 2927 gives 0.01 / 35.1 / 36.3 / 36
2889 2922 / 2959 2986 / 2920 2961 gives -0.06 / 33.2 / 35.7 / 34.5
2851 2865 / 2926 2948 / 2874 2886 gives 0.07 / 35.1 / 36.5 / 35.5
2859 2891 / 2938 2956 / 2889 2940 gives 0.04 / 35.1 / 36.1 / 35.6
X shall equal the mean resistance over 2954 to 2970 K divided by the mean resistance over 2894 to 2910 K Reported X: 1.1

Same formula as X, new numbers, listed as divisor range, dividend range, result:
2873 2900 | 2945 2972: 1.10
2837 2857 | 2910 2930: 1.11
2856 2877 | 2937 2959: 0.98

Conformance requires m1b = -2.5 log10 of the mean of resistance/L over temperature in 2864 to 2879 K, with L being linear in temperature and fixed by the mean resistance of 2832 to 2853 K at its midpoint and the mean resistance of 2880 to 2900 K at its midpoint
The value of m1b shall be -0.17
